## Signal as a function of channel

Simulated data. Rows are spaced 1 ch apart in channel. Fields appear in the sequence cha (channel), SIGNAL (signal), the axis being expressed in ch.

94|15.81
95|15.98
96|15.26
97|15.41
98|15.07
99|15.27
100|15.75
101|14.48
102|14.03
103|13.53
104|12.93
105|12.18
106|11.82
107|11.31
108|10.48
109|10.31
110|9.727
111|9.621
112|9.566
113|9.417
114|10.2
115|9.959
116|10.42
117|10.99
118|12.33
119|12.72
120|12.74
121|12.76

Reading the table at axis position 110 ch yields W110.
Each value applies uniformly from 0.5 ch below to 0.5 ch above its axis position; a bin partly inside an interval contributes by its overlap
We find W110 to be 9.727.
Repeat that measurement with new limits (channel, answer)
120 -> 12.74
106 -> 11.82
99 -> 15.27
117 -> 10.99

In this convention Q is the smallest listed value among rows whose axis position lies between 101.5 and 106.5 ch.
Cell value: 11.82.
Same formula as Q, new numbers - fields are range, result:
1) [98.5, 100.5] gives 15.27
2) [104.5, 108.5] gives 10.48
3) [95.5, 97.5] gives 15.26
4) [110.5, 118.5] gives 9.417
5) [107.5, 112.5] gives 9.566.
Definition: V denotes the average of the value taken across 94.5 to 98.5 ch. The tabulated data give 15.4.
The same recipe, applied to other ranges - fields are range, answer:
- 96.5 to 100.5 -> 15.4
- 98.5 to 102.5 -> 14.9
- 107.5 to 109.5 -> 10.4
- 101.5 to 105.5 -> 13.2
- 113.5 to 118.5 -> 10.8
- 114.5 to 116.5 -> 10.2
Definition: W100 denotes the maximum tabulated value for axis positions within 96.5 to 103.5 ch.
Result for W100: 15.75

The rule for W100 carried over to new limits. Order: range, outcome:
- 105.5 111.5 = 11.82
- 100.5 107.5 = 14.48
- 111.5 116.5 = 10.42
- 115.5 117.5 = 10.99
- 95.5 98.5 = 15.41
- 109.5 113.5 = 9.727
